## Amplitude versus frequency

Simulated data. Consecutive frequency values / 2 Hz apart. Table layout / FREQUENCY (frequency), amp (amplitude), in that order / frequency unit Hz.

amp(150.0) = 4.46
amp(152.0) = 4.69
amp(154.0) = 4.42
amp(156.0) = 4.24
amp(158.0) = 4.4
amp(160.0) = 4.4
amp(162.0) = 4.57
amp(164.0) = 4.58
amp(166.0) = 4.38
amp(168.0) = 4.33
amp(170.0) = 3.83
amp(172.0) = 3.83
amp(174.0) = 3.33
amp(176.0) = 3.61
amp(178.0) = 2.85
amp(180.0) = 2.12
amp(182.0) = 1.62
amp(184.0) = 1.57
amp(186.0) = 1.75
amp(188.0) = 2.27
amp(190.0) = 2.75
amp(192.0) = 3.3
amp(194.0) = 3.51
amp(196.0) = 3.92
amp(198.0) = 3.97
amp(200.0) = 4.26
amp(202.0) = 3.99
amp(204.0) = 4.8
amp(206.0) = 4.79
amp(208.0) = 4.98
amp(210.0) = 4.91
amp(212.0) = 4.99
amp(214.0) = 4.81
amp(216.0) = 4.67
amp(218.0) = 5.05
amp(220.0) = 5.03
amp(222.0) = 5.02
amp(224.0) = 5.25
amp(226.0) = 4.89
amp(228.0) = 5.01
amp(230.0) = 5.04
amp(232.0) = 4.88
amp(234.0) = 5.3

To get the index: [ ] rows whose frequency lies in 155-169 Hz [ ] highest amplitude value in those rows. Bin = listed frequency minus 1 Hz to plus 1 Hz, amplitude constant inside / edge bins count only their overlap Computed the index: 4.58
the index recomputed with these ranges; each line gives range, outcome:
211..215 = 4.99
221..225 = 5.25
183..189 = 2.27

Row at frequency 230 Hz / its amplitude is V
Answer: 5.04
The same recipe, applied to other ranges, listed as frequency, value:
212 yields 4.99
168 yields 4.33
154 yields 4.42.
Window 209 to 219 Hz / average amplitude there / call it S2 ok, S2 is 4.89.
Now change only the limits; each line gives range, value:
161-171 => 4.34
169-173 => 3.83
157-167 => 4.47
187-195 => 2.96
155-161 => 4.35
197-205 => 4.25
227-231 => 5.03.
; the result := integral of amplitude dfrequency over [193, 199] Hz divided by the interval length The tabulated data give 3.8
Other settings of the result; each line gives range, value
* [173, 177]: 3.47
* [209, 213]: 4.95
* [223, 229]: 5.05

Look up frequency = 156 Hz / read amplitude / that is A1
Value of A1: 4.24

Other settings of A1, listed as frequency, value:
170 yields 3.83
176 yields 3.61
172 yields 3.83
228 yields 5.01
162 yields 4.57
